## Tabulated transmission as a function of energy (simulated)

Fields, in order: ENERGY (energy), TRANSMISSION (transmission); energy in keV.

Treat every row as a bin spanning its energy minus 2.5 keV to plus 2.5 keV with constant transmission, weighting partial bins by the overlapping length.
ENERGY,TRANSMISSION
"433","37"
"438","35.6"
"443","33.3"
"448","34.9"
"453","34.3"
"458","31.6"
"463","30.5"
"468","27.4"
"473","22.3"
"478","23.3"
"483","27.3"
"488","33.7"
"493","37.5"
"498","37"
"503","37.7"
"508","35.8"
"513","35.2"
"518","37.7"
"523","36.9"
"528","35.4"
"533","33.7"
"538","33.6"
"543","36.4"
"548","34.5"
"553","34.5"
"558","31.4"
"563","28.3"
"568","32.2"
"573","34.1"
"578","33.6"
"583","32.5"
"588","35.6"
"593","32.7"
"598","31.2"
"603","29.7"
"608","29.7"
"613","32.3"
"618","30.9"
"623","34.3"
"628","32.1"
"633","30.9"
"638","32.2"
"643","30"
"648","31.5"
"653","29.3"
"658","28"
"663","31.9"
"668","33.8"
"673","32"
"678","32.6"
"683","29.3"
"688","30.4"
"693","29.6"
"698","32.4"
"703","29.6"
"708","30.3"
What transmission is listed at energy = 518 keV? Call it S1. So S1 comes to 37.7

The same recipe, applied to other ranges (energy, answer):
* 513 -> 35.2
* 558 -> 31.4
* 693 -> 29.6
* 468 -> 27.4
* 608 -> 29.7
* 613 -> 32.3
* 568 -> 32.2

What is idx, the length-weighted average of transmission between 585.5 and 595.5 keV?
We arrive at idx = 34.1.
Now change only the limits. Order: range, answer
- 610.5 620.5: 31.6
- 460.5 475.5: 26.7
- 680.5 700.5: 30.4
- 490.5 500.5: 37.2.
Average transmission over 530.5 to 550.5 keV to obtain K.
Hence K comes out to 34.5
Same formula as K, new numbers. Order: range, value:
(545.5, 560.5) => 33.5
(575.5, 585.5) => 33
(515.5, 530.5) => 36.7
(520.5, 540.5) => 34.9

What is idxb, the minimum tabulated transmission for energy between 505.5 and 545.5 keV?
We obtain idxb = 33.6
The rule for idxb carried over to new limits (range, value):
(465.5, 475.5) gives 22.3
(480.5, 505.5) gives 27.3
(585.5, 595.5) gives 32.7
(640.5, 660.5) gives 28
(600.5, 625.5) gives 29.7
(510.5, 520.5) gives 35.2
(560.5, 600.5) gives 28.3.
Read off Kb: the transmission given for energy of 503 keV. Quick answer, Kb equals 37.7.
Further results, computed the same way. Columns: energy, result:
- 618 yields 30.9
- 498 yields 37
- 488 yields 33.7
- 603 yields 29.7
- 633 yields 30.9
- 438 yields 35.6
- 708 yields 30.3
